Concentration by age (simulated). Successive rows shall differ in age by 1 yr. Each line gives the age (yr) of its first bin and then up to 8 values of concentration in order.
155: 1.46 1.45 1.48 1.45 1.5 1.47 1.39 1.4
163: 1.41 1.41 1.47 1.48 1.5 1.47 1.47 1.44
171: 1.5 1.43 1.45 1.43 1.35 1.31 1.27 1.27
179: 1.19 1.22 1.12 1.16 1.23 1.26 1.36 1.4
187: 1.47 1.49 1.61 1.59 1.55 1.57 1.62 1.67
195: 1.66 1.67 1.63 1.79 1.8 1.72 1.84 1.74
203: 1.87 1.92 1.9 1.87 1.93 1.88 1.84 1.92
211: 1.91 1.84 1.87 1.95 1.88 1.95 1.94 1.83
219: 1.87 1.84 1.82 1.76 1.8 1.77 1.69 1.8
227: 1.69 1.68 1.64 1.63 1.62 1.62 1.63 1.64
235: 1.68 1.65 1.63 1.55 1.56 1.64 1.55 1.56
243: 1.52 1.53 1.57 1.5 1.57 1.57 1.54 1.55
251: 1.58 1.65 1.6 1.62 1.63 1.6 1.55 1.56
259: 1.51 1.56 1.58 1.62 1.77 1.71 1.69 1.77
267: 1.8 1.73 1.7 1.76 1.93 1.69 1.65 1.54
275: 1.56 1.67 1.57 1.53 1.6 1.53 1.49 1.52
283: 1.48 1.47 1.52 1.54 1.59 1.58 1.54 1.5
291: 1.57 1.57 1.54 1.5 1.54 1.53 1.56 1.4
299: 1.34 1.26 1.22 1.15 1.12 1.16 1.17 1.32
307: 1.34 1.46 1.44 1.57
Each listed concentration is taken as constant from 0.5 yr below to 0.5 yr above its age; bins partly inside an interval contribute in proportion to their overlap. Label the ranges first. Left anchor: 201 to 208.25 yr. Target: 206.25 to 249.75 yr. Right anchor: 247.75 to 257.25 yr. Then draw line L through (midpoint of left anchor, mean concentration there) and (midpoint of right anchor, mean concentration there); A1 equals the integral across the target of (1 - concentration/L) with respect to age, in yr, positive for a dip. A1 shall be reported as 0.47 yr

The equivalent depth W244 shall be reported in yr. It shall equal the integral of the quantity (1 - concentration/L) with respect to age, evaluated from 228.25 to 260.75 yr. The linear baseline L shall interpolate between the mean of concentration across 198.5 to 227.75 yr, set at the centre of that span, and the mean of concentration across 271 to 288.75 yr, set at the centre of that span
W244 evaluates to 2.4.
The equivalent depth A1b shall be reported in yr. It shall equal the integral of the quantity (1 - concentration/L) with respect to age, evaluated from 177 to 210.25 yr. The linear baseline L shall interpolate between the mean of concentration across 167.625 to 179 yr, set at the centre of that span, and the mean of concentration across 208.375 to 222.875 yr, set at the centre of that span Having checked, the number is 0.8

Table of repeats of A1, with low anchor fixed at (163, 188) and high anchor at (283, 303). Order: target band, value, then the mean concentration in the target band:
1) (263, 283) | -2.9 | 1.65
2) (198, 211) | -4.3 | 1.85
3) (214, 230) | -4.5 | 1.8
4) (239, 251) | -1.1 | 1.56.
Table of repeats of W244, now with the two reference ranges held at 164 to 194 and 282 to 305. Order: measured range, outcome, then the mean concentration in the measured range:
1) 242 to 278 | -4.97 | 1.62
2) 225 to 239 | -2.25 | 1.65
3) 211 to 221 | -3.30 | 1.88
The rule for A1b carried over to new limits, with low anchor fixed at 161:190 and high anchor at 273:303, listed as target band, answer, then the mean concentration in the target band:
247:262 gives -1.23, 1.58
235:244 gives -0.87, 1.58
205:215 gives -3.35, 1.89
